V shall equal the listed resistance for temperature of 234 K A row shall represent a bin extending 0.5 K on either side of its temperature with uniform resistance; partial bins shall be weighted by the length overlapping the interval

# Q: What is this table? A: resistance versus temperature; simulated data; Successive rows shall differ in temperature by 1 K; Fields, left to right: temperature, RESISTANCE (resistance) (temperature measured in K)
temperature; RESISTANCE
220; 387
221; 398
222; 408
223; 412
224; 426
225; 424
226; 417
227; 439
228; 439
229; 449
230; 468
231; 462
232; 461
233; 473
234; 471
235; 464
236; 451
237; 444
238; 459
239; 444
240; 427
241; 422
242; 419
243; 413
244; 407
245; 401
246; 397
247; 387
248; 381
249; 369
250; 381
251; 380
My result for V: 471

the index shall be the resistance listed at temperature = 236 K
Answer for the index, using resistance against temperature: 451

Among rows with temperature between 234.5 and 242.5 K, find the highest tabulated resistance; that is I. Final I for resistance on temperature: 464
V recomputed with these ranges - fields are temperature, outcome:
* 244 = 407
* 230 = 468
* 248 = 381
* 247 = 387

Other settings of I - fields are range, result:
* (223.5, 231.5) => 468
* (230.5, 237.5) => 473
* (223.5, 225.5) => 426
